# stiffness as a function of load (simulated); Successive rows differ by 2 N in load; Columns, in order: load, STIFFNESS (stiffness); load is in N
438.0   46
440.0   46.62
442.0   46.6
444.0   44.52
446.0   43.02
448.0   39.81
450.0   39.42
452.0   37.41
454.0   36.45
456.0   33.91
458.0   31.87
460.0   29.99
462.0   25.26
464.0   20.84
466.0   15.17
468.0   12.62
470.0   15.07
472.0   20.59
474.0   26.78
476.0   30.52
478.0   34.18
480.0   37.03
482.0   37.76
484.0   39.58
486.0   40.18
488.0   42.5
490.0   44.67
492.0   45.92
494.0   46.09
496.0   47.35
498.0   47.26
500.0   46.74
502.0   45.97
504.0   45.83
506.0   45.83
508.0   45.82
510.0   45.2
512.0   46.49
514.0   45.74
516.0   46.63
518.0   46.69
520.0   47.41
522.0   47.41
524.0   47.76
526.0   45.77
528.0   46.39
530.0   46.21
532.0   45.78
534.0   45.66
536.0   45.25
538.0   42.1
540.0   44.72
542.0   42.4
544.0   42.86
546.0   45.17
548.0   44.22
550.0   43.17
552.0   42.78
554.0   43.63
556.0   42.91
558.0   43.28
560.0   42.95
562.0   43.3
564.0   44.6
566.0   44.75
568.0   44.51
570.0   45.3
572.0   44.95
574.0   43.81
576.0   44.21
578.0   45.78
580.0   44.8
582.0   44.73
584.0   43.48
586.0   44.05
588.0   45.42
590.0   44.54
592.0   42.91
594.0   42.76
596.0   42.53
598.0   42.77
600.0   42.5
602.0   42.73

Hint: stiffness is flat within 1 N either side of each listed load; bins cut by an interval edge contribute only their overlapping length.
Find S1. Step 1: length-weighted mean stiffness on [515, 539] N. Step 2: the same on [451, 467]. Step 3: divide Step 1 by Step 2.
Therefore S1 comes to 1.60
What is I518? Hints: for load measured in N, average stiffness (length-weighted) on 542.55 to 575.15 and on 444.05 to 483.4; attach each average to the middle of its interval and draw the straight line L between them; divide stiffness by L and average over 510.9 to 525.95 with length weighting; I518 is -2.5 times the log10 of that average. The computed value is -0.223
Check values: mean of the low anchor 30.3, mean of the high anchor 43.9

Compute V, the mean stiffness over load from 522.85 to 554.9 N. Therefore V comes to 44.6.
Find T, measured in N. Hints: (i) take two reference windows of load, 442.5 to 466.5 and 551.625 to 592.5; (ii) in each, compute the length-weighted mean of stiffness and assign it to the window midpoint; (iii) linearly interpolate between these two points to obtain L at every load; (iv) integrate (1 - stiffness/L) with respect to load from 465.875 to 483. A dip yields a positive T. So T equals 4.6 N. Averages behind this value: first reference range 33.8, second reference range 44.2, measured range 26.1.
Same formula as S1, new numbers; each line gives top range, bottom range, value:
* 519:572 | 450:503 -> 1.30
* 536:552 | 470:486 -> 1.37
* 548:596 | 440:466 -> 1.24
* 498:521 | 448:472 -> 1.69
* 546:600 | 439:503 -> 1.22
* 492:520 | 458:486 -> 1.70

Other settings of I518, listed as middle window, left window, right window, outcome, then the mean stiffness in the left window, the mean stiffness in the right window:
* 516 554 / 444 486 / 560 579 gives -0.13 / 30.9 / 44.5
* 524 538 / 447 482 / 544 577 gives -0.16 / 28.9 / 43.9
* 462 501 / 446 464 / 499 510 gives 0.21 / 34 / 46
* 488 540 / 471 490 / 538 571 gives -0.18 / 34.9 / 43.7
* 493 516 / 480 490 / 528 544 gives -0.11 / 40.2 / 44.6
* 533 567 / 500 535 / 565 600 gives 0.04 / 46.3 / 44.1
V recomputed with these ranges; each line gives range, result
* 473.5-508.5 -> 41.8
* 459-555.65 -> 40.2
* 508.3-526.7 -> 46.6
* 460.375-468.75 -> 19.5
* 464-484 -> 26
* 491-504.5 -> 46.5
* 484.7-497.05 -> 44.3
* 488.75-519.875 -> 46.2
